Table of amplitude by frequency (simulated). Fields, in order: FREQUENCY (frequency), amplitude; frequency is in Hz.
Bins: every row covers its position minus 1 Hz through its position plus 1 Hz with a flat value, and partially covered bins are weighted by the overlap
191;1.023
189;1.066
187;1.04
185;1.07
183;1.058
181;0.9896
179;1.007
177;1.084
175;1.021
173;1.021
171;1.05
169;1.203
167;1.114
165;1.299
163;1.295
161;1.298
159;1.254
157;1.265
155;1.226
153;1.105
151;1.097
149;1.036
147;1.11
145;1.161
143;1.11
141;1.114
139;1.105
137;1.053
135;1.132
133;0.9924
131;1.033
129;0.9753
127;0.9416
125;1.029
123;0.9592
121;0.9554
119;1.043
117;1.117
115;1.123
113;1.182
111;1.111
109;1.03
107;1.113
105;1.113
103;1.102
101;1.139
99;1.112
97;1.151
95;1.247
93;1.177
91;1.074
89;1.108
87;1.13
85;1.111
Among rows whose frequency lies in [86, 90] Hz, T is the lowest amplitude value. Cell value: 1.108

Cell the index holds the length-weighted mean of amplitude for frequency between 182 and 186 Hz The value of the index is 1.06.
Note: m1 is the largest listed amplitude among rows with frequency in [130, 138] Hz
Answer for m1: 1.132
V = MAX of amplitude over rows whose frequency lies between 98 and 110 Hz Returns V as 1.139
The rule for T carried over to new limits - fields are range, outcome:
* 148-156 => 1.036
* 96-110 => 1.03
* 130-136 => 0.9924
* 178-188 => 0.9896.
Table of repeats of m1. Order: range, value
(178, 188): 1.07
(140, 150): 1.161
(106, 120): 1.182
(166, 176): 1.203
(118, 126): 1.043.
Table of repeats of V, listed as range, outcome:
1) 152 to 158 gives 1.265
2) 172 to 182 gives 1.084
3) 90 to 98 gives 1.247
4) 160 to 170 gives 1.299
